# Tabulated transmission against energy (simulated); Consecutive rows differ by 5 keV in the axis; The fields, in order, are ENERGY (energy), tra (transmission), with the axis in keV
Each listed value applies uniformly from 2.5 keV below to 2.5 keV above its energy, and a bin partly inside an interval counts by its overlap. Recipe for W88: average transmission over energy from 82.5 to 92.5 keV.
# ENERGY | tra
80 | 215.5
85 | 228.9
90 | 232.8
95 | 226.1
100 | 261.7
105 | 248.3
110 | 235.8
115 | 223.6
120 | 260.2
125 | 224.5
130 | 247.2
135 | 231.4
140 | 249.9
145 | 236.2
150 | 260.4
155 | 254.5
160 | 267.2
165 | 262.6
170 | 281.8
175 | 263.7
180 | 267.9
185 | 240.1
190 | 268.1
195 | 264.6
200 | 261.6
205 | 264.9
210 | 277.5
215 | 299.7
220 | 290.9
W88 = 231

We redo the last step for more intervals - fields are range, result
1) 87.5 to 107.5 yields 242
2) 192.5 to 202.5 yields 263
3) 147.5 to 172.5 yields 265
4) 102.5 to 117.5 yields 236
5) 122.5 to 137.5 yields 234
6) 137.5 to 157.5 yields 250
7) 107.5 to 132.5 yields 238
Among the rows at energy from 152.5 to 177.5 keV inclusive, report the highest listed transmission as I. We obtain 281.8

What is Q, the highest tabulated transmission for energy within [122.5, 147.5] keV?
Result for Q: 249.9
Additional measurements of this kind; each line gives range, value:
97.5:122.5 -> 261.7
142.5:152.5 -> 260.4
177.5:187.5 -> 267.9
